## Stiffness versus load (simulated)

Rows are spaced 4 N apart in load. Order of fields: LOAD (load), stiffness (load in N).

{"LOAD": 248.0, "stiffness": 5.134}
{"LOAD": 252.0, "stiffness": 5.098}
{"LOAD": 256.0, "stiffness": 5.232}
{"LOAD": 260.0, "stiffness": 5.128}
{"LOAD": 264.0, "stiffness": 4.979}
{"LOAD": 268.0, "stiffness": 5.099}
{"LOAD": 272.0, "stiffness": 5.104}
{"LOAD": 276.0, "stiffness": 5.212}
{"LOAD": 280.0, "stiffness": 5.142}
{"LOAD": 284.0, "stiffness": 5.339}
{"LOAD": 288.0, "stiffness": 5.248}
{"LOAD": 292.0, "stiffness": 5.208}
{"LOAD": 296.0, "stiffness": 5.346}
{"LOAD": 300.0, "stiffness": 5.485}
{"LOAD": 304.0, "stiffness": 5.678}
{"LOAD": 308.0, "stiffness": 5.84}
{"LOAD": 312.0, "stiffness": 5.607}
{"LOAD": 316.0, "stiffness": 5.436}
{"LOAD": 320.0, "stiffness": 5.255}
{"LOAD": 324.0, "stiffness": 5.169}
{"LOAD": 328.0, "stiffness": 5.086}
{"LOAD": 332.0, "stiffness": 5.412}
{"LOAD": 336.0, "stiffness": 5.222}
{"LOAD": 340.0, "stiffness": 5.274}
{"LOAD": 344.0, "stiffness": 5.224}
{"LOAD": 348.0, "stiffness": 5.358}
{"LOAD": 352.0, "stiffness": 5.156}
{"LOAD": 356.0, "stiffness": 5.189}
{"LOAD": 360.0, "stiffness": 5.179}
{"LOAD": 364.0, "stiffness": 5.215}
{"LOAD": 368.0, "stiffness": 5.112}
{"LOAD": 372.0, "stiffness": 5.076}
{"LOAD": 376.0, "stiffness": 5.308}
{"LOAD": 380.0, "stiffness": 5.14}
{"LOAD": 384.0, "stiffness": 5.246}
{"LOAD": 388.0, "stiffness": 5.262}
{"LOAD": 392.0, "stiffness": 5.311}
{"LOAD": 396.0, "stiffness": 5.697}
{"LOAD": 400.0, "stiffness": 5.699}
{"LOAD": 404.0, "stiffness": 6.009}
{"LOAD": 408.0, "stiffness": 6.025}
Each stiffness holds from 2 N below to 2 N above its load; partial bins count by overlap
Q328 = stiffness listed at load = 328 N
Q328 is 5.086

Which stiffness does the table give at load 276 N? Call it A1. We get 5.212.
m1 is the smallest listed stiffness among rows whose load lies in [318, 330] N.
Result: 5.086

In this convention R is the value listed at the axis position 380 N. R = 5.14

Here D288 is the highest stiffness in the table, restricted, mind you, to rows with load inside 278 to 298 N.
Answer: 5.346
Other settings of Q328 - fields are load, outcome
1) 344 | 5.224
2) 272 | 5.104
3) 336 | 5.222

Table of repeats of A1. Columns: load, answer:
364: 5.215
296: 5.346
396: 5.697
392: 5.311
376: 5.308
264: 4.979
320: 5.255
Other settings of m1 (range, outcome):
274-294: 5.142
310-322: 5.255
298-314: 5.485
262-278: 4.979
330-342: 5.222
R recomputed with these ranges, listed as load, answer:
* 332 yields 5.412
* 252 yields 5.098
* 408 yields 6.025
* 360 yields 5.179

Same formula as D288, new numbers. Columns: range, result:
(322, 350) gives 5.412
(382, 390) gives 5.262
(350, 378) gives 5.308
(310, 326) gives 5.607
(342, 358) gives 5.358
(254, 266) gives 5.232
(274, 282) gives 5.212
